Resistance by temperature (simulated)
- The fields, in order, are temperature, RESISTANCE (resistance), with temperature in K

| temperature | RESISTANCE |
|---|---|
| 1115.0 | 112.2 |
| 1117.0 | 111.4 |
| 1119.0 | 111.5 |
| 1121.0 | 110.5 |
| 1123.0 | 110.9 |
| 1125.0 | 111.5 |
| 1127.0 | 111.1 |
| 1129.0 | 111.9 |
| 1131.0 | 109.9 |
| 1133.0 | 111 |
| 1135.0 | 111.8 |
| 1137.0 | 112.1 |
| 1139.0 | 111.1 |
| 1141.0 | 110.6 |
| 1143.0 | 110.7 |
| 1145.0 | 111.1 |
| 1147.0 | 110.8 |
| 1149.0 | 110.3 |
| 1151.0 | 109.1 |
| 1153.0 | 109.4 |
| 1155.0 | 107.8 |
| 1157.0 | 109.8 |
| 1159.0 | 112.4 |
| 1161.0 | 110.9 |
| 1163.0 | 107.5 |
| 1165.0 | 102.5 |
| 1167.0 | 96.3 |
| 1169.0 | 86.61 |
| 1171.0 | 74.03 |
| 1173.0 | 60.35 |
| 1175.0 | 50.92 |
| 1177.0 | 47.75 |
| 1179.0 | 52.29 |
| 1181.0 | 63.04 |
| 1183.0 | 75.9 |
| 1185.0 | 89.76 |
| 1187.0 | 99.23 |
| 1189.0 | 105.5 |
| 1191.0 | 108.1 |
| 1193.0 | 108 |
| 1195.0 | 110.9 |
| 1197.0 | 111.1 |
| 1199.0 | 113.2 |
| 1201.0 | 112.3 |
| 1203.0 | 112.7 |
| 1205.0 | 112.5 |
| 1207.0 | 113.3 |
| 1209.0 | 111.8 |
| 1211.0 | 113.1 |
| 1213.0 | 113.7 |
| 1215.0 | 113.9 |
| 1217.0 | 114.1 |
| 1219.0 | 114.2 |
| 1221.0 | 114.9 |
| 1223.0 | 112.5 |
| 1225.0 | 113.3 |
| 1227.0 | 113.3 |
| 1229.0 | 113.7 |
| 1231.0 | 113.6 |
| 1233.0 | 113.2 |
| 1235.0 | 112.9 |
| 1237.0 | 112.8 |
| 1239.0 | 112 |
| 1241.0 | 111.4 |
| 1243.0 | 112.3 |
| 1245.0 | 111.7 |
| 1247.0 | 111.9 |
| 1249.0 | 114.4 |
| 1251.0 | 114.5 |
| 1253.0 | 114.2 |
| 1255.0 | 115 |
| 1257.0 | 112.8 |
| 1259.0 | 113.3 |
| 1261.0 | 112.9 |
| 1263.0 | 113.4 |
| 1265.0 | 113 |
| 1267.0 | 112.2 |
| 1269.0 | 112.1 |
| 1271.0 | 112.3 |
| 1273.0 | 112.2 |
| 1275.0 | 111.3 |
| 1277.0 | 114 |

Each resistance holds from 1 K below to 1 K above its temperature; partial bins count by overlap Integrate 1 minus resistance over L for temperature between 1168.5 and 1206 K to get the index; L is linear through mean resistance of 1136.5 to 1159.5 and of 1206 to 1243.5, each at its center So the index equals 7.60 K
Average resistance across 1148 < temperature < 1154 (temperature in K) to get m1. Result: 110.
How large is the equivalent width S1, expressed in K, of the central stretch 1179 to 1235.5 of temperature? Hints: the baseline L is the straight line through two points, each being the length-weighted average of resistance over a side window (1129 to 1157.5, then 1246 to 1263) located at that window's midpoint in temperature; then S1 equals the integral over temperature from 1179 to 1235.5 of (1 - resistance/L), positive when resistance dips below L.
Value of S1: 2.7 K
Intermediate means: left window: 110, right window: 114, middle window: 107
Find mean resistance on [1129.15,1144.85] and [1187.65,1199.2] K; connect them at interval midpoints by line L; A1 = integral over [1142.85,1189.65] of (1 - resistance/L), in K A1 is 7.7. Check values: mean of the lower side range 111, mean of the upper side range 109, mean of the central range 91.8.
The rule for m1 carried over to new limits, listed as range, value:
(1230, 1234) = 113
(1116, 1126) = 111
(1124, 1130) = 112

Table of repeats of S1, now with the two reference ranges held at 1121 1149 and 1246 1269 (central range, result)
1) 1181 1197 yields 2.00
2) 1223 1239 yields -0.04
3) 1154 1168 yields 0.60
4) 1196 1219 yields -0.11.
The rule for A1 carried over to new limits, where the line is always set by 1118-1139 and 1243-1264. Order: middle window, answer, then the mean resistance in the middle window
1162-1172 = 1.65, 93.4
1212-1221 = -0.11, 114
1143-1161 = 0.23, 110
